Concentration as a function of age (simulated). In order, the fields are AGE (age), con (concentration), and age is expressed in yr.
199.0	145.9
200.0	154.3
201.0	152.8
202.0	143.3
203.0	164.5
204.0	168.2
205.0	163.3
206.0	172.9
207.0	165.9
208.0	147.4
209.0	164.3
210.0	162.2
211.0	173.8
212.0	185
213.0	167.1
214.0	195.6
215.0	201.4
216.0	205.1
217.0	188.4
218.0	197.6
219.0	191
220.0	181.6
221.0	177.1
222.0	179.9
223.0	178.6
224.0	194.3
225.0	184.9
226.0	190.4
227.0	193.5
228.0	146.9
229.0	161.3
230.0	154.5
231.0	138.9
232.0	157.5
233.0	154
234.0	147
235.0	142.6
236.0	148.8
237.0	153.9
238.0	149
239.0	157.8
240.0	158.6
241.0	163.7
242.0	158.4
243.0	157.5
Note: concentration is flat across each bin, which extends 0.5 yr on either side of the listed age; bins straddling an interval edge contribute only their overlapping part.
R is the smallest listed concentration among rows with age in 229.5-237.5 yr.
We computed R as 138.9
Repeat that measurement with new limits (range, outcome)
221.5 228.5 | 146.9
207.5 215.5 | 147.4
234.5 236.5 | 142.6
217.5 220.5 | 181.6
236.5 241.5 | 149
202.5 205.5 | 163.3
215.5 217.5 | 188.4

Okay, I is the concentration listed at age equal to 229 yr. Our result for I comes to 161.3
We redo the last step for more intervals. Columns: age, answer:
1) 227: 193.5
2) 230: 154.5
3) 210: 162.2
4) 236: 148.8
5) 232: 157.5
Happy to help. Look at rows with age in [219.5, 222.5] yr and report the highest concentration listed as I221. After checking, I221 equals 181.6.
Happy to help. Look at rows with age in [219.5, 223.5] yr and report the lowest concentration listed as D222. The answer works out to 177.1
